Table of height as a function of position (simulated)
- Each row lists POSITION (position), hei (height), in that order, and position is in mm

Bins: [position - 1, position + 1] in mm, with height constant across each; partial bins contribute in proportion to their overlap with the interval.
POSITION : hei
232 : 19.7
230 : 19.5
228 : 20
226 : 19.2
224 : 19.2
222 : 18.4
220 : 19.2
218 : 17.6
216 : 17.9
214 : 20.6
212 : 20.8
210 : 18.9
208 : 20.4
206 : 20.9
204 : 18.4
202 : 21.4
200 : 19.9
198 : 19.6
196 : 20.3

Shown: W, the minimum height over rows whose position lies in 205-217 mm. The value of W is 17.9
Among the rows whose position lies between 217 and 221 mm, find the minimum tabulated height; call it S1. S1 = 17.6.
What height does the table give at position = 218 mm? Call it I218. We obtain 17.6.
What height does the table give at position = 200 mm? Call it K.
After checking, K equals 19.9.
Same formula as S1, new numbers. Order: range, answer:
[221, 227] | 18.4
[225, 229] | 19.2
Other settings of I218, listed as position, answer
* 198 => 19.6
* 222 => 18.4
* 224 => 19.2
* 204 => 18.4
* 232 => 19.7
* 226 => 19.2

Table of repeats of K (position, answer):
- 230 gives 19.5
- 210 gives 18.9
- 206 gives 20.9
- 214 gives 20.6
